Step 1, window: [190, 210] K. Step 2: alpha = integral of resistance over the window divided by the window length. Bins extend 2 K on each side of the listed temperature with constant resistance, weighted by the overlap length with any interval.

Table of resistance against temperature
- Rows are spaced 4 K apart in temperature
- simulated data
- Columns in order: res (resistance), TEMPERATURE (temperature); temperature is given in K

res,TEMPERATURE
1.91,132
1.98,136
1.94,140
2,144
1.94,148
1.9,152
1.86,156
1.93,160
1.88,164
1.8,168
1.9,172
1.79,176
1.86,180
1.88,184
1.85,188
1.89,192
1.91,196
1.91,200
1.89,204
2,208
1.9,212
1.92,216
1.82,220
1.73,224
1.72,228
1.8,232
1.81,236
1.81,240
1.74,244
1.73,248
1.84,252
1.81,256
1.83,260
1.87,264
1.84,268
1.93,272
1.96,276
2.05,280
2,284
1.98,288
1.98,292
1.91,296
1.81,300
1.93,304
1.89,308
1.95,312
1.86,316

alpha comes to 1.92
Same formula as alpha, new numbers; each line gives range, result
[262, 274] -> 1.88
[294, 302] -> 1.86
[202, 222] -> 1.91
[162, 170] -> 1.84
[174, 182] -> 1.83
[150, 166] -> 1.89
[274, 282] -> 2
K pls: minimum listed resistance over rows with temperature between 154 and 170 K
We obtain 1.8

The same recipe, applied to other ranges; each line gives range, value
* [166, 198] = 1.79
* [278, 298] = 1.91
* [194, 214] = 1.89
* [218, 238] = 1.72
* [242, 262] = 1.73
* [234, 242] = 1.81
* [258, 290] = 1.83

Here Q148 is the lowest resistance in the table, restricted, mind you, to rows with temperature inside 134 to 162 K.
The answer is 1.86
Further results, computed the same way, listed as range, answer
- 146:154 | 1.9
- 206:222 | 1.82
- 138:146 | 1.94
